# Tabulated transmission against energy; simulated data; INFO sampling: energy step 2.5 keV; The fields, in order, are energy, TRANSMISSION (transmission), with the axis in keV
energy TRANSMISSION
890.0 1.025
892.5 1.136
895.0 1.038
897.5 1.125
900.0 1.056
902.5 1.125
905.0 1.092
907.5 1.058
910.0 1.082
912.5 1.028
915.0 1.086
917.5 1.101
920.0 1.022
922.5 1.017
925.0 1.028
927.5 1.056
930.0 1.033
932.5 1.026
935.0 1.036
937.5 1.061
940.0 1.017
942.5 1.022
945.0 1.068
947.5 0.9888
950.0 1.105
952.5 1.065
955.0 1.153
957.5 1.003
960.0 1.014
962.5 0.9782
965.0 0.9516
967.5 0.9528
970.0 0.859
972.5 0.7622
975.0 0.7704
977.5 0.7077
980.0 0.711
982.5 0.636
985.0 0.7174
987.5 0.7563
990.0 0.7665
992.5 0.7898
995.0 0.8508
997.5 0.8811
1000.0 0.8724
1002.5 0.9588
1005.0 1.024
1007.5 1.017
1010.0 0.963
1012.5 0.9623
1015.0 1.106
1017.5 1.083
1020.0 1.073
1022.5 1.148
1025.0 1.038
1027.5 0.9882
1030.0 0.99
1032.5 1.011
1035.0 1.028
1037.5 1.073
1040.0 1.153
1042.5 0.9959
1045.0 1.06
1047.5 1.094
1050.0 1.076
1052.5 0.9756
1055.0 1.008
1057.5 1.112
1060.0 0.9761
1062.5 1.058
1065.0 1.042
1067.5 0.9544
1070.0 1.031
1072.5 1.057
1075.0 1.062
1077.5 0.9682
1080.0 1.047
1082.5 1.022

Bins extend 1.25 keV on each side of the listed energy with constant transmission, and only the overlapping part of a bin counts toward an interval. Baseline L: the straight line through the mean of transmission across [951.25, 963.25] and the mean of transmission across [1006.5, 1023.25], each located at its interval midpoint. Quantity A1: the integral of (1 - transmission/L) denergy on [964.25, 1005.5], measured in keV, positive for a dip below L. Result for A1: 9.1 keV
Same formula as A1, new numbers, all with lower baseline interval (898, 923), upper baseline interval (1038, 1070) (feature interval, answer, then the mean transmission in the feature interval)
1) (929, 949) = 0.60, 1.03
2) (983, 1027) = 4.78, 0.937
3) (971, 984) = 4.14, 0.72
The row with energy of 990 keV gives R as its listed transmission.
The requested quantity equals 0.7665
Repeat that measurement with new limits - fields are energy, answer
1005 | 1.024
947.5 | 0.9888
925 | 1.028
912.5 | 1.028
